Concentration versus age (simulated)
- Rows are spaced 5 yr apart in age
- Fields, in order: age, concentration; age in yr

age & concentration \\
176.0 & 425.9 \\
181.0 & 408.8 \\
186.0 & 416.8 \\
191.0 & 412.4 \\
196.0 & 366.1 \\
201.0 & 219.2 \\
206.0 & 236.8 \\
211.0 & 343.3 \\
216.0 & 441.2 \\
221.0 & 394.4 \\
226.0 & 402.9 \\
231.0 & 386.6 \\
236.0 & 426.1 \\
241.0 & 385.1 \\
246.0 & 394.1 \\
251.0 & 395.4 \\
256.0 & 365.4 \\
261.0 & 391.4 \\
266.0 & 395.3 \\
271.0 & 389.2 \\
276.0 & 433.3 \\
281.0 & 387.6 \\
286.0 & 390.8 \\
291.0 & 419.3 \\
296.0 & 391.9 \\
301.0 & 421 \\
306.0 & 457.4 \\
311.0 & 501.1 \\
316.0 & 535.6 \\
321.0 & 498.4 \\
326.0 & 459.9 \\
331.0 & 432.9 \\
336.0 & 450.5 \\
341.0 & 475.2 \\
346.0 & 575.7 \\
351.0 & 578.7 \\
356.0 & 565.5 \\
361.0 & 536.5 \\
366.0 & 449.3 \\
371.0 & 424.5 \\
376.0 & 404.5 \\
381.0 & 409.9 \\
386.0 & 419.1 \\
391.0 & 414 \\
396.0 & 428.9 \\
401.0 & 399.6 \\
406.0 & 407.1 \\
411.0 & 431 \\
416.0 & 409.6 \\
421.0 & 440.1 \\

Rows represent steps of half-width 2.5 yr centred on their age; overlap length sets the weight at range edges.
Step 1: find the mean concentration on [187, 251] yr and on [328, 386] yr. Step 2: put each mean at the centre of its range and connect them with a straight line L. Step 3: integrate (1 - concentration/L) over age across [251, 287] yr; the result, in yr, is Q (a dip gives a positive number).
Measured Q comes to 1.38 yr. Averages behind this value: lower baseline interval 370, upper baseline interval 479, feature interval 394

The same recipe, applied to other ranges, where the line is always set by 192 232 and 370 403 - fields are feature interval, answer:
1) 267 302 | -2.5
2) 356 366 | -2.9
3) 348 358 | -4.3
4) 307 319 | -3.8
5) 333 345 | -2.4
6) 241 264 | -1.4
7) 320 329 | -1.9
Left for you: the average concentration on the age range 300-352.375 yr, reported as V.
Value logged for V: 490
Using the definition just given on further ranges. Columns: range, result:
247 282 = 394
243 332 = 425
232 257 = 394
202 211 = 263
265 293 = 403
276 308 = 412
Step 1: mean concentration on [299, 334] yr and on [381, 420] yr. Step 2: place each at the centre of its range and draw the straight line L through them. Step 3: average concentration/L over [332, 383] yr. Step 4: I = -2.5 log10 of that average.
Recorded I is -0.095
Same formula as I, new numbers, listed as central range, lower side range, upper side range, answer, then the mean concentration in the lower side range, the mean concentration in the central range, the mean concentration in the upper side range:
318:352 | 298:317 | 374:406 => -0.095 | 472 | 493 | 412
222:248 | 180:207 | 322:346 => -0.046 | 346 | 399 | 470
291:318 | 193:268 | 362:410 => -0.157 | 370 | 456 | 422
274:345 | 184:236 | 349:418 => -0.093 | 365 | 450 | 448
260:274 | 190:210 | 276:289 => -0.036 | 303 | 394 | 399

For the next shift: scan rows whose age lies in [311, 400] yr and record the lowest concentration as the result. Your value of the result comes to 404.5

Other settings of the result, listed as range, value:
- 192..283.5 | 219.2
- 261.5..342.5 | 387.6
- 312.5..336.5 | 432.9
